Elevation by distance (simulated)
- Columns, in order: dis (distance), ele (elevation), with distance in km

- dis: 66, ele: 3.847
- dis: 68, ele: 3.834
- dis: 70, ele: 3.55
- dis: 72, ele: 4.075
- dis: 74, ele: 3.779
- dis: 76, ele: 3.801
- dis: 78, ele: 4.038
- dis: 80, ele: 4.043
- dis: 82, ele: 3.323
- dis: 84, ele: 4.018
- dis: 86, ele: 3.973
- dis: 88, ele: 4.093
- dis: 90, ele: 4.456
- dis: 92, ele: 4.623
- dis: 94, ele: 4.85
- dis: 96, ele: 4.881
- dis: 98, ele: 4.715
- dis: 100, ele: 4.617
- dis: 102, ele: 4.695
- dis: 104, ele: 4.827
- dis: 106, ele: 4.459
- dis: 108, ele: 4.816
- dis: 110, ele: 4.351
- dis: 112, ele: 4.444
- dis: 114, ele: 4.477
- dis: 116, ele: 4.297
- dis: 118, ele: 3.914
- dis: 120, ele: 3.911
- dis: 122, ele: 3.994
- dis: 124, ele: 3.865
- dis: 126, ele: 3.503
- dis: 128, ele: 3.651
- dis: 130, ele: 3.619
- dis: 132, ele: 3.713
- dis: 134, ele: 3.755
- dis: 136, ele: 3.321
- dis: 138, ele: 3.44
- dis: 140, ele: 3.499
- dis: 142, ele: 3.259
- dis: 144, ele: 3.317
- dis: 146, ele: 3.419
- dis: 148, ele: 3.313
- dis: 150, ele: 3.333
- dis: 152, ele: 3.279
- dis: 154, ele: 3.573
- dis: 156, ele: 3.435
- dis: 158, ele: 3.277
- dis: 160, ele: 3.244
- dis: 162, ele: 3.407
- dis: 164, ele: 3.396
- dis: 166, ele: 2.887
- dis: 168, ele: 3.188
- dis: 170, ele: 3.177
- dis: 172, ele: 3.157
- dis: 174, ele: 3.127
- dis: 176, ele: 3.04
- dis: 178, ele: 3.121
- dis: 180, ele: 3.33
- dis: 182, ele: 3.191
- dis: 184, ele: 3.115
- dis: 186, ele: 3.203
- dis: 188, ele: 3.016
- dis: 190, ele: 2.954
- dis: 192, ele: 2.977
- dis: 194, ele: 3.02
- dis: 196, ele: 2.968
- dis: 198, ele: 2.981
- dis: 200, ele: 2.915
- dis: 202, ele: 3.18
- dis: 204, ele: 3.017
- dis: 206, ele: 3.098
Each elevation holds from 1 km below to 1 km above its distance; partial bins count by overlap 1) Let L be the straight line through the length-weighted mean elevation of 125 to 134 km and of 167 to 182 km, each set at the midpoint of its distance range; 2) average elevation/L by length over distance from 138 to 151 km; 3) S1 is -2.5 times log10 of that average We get 0.04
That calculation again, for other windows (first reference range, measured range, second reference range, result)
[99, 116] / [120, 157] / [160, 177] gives 0.097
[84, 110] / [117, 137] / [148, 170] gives 0.063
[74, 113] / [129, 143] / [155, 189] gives 0.064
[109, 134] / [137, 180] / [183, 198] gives 0.059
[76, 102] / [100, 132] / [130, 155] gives -0.084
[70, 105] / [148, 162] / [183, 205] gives 0.039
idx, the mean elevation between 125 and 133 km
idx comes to 3.62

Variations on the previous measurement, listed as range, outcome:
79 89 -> 3.89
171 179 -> 3.11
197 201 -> 2.95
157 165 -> 3.33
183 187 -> 3.16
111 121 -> 4.21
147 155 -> 3.37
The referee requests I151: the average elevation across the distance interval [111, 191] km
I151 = 3.45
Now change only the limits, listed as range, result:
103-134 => 4.11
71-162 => 3.93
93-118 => 4.59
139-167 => 3.33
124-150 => 3.49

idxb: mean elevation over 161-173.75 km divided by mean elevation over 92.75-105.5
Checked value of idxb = 0.67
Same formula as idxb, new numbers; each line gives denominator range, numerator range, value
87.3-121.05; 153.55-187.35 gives 0.72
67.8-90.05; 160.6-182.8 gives 0.82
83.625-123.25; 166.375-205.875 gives 0.70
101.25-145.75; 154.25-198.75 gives 0.80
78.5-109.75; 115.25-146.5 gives 0.83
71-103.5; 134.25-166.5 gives 0.79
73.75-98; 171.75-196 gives 0.74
